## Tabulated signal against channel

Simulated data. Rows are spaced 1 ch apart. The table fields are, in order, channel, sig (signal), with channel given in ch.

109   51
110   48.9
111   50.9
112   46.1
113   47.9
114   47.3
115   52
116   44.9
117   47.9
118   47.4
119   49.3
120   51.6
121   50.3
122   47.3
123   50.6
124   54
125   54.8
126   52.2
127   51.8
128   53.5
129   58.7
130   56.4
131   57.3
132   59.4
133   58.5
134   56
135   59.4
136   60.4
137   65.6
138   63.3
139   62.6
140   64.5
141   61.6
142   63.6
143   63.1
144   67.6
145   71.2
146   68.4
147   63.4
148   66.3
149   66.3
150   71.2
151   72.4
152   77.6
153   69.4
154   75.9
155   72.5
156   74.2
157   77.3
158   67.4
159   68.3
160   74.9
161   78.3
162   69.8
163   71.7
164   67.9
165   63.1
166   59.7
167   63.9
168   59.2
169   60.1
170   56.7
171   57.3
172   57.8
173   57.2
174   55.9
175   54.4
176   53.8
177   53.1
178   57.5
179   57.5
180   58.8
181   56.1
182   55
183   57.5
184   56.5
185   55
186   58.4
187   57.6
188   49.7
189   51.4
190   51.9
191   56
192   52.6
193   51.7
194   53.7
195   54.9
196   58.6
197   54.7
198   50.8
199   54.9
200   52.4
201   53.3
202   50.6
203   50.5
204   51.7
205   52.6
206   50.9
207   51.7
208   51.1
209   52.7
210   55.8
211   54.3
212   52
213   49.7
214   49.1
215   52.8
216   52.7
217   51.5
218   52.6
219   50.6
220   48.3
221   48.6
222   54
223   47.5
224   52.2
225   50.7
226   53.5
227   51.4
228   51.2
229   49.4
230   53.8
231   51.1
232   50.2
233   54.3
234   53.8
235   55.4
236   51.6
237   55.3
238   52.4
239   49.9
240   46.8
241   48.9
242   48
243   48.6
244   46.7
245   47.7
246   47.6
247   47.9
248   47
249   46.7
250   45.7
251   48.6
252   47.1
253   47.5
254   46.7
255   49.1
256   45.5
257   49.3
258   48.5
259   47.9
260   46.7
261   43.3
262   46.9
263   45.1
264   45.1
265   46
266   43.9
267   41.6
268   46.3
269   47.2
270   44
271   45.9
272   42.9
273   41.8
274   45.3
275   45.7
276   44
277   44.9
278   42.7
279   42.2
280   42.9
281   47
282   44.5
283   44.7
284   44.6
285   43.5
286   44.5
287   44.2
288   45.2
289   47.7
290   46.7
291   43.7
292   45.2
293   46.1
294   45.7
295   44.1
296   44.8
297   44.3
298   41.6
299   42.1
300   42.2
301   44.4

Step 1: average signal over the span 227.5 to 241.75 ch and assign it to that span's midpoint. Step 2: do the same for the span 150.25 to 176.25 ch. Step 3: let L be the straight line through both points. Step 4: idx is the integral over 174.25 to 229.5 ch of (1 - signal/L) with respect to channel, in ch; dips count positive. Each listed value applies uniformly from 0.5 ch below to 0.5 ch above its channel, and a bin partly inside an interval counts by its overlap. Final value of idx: 4.93 ch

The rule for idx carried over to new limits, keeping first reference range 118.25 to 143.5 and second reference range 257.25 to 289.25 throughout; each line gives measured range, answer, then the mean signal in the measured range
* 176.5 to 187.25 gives -0.8 ch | 56.6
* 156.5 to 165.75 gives -2.8 ch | 70.7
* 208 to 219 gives -0.5 ch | 52.2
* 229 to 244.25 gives -1.0 ch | 51.1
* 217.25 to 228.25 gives -0.4 ch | 51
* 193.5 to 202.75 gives -0.4 ch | 53.7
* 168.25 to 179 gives -0.6 ch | 56.5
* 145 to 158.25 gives -3.8 ch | 71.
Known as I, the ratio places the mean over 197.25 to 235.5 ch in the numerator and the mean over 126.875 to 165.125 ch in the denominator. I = 0.78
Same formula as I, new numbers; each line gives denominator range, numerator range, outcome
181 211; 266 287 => 0.83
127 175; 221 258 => 0.77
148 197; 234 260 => 0.79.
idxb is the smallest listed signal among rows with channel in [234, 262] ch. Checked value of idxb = 43.3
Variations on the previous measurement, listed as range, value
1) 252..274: 41.6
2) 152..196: 49.7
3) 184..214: 49.1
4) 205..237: 47.5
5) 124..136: 51.8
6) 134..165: 56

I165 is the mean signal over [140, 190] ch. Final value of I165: 63.2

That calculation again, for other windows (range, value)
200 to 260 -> 50.4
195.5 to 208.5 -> 52.6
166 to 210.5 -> 54.9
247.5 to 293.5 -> 45.5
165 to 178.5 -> 57.6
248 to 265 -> 46.8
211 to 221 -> 51.1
